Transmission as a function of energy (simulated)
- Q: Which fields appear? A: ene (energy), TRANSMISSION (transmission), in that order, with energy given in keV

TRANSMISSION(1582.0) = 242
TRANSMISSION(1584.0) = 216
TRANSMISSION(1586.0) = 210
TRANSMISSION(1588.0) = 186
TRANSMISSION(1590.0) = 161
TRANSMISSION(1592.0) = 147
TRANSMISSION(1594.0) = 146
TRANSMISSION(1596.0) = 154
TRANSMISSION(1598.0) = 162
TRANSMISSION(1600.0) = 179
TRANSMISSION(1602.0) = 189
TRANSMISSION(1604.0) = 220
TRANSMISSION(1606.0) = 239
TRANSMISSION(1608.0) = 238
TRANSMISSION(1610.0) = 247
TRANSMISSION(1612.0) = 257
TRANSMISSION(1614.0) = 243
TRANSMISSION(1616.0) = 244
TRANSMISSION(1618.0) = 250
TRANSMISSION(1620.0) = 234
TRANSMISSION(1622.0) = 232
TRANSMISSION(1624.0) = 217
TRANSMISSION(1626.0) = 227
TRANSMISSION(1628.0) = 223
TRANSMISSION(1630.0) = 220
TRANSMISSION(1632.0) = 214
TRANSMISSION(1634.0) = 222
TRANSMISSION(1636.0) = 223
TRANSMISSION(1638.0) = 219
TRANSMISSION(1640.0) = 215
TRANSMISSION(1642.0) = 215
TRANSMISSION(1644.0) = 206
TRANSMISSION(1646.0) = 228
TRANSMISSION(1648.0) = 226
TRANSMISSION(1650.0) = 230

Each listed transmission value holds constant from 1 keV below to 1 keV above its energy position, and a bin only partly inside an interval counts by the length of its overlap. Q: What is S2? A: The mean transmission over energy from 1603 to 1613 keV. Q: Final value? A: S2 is 240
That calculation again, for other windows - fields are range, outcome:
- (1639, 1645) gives 212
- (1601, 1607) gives 216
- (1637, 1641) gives 217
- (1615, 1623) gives 240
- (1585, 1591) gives 186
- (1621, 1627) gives 225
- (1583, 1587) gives 213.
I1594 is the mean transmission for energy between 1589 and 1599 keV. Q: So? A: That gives 154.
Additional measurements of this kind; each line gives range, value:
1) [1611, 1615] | 250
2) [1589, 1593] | 154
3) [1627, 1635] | 220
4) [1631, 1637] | 220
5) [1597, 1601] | 170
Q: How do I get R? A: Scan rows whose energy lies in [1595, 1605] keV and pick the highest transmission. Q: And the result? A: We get 220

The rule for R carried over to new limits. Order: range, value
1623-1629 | 227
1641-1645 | 215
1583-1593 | 216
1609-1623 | 257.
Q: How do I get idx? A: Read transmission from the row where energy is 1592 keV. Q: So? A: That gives 147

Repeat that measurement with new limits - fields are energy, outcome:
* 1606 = 239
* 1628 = 223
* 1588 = 186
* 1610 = 247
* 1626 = 227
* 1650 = 230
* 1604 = 220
